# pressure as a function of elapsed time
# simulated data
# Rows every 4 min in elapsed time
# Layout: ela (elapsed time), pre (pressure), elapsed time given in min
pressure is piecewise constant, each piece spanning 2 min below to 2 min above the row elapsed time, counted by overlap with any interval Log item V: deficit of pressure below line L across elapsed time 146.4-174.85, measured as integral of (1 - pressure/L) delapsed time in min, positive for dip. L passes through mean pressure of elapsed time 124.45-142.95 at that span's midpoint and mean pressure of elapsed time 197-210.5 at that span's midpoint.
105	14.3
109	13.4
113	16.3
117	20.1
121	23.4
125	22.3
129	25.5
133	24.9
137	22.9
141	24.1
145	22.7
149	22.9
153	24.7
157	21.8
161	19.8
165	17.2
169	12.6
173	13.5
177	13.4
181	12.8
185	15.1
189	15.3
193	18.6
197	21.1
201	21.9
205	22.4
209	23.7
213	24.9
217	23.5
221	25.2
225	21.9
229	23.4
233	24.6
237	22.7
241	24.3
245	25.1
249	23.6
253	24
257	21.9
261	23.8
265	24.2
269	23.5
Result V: 5.4 min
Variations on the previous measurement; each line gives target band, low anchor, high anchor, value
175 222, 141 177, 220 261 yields 4.0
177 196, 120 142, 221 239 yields 6.5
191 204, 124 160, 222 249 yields 1.6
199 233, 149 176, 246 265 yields -3.3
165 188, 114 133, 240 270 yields 9.2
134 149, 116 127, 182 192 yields -2.5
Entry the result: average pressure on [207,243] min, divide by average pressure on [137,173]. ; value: 1.16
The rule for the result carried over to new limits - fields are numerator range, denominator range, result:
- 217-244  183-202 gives 1.30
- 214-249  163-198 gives 1.55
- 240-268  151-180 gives 1.37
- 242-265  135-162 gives 1.04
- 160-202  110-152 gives 0.73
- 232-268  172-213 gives 1.30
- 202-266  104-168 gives 1.13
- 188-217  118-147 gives 0.91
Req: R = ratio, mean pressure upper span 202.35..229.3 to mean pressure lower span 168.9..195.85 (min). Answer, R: 1.6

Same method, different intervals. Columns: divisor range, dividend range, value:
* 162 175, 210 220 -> 1.63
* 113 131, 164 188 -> 0.63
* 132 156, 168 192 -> 0.60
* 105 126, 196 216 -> 1.24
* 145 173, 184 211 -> 1.02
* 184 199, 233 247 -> 1.36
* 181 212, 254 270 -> 1.20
